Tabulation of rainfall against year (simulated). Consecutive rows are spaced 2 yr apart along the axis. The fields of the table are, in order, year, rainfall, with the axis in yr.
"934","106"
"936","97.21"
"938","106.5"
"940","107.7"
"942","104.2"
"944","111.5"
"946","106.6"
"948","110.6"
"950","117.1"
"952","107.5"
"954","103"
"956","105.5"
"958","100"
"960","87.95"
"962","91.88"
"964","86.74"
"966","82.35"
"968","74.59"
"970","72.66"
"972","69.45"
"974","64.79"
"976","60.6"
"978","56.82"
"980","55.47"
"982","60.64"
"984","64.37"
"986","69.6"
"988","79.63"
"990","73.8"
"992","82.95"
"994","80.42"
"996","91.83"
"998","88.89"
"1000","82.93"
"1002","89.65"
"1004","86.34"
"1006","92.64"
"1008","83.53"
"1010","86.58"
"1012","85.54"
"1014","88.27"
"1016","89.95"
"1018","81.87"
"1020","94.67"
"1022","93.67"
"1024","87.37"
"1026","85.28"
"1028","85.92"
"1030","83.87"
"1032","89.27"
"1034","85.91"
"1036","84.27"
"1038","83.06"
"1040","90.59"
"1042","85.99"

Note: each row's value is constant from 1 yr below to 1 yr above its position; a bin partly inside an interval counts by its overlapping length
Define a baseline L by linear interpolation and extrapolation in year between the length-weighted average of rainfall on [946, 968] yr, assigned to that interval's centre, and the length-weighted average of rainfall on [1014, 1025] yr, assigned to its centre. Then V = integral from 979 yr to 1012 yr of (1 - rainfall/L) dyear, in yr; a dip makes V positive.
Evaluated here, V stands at 4.7 yr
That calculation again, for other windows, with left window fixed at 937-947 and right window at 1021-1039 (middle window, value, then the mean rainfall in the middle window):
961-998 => 9.3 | 73.7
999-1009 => 0.6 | 87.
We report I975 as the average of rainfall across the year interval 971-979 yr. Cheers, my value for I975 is 62.9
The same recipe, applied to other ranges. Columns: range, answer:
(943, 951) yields 111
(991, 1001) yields 85.4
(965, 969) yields 78.5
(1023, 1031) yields 85.6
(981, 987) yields 64.9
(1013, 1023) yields 89.7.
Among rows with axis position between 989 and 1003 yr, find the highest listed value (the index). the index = 91.83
